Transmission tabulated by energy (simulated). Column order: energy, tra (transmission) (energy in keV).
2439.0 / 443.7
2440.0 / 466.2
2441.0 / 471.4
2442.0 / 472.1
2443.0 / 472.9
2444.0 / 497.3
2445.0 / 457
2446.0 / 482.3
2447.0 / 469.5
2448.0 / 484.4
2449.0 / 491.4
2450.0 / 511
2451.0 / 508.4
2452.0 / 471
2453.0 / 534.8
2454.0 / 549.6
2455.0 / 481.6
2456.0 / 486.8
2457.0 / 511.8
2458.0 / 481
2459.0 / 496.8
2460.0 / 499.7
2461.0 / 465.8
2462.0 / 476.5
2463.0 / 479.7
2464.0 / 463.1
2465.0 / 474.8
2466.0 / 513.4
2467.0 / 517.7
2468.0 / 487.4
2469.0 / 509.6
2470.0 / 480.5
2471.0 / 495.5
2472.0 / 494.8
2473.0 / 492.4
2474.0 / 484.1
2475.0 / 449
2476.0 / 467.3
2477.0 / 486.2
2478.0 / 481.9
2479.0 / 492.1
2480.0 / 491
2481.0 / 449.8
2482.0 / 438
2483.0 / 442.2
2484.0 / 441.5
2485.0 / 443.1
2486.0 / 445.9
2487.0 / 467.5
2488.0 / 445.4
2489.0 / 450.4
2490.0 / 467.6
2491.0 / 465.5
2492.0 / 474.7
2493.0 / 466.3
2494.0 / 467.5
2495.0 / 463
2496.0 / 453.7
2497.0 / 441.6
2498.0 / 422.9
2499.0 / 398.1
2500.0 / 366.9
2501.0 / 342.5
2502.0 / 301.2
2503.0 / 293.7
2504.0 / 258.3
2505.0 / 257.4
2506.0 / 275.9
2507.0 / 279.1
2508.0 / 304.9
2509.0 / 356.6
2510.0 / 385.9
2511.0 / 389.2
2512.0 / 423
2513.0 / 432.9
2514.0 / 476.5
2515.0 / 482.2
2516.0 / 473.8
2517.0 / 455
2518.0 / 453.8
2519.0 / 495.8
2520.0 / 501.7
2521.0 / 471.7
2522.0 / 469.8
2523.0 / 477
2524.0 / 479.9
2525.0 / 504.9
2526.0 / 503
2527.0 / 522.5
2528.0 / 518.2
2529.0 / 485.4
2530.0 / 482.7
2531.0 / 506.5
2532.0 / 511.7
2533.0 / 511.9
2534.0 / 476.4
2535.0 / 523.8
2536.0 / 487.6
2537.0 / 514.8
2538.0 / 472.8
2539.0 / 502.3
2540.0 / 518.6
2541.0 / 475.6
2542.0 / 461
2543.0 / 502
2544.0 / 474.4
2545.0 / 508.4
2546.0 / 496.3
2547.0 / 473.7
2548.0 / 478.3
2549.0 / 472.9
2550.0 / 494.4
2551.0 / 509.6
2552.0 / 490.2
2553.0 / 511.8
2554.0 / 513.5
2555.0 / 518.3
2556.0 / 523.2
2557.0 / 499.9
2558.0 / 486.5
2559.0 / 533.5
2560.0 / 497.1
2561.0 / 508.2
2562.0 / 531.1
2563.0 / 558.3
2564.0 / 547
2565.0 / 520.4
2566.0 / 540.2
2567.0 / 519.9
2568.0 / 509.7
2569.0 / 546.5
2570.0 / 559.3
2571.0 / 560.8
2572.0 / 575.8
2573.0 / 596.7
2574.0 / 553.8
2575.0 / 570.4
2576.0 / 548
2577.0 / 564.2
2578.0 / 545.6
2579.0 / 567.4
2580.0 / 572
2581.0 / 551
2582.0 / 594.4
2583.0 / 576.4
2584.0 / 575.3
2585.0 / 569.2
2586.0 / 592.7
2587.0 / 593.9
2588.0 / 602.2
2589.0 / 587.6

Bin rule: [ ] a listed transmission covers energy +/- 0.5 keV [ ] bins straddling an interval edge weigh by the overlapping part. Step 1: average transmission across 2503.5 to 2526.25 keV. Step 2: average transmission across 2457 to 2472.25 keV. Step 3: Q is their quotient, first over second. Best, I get 0.85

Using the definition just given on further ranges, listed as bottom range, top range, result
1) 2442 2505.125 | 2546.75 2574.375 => 1.13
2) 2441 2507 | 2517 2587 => 1.14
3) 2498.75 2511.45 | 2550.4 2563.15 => 1.59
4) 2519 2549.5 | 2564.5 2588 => 1.14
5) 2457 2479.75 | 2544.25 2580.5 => 1.08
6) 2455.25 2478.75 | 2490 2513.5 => 0.78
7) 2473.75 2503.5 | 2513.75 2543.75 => 1.12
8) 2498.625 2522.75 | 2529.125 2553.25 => 1.27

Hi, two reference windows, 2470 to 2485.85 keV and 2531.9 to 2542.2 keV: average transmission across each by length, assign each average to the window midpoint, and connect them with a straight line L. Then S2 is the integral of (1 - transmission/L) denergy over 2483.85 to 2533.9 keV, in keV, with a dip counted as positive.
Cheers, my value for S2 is 5.21 keV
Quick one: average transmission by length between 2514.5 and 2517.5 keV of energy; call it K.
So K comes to 470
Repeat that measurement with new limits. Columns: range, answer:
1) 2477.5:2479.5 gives 487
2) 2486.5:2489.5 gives 454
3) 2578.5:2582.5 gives 571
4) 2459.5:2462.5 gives 481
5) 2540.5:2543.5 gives 480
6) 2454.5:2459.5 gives 492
